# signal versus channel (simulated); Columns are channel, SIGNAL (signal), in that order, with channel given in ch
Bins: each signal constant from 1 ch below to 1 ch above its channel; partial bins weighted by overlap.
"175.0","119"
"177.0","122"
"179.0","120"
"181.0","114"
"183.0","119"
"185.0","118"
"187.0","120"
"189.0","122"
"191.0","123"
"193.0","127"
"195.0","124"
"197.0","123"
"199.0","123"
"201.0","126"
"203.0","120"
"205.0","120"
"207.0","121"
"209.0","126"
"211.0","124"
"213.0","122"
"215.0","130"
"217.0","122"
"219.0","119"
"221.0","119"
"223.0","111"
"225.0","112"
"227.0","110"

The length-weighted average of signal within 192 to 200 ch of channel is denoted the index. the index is 124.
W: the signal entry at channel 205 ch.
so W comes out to 120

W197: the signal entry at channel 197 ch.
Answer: 123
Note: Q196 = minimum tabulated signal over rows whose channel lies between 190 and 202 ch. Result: 123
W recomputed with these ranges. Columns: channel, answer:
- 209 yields 126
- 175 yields 119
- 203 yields 120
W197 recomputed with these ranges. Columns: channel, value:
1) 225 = 112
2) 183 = 119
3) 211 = 124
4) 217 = 122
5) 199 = 123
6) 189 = 122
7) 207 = 121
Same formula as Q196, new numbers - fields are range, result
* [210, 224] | 111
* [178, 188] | 114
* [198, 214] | 120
